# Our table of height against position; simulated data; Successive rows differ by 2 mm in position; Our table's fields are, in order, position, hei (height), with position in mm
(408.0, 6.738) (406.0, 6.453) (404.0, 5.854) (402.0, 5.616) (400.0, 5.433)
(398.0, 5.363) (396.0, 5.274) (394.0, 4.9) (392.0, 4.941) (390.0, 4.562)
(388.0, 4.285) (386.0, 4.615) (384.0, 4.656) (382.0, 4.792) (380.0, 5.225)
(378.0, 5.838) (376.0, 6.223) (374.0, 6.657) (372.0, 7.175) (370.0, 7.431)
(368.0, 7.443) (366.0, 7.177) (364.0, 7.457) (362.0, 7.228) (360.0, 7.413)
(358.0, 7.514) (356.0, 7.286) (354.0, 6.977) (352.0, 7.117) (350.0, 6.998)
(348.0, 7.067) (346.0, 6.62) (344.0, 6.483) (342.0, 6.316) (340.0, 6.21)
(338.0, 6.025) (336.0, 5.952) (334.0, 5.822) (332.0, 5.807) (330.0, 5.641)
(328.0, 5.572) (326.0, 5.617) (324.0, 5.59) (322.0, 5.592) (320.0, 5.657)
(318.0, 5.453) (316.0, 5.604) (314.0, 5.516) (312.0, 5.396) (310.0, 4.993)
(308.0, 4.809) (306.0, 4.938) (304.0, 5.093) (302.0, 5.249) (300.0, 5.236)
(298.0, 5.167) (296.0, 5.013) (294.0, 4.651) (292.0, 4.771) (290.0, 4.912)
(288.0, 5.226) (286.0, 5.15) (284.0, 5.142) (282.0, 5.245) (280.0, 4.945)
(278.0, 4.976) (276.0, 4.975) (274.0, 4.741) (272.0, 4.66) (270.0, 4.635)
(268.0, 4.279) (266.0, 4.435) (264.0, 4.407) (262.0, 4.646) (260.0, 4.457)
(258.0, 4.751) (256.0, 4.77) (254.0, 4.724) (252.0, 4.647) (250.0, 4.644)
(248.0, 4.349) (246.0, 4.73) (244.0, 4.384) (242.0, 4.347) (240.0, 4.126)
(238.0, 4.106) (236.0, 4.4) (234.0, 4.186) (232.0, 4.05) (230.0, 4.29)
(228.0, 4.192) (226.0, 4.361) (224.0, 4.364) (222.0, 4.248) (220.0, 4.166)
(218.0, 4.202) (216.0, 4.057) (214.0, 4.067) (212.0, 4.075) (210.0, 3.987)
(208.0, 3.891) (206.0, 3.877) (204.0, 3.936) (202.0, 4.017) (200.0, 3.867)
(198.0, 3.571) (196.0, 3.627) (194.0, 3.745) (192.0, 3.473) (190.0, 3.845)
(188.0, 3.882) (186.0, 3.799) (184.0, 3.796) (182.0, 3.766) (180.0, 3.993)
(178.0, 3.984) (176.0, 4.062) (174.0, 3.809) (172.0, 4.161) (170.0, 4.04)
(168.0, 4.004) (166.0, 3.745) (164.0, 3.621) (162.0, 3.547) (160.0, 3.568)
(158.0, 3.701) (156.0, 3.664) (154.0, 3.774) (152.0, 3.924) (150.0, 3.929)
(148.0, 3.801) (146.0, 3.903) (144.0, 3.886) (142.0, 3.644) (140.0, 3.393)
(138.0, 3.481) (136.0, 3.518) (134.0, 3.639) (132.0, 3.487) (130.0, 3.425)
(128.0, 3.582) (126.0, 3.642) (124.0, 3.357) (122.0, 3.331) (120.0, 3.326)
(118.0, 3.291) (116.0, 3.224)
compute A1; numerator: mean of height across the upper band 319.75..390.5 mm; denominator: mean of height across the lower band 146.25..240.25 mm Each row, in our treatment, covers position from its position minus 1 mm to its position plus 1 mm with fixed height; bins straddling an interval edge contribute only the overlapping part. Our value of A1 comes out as 1.6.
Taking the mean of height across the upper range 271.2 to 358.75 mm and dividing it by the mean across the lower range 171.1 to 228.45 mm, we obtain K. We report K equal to 1.4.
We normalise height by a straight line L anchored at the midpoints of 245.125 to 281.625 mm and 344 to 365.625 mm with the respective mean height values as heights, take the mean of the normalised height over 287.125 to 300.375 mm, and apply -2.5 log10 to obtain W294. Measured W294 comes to 0.10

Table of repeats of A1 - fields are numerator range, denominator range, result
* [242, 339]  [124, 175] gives 1.36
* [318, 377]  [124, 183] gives 1.75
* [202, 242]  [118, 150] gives 1.16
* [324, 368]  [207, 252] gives 1.55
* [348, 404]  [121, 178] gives 1.66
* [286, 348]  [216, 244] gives 1.30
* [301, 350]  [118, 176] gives 1.56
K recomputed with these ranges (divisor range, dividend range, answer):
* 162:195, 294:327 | 1.37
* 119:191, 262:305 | 1.31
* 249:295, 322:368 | 1.37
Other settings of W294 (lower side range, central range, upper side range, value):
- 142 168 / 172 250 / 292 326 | 0.06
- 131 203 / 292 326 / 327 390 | 0.08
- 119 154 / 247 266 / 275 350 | 0.07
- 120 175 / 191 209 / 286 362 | 0.15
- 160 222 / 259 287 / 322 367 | 0.12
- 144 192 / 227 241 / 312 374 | 0.15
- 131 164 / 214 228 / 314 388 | 0.10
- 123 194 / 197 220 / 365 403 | 0.05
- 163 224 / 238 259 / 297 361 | 0.05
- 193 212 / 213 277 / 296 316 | -0.01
